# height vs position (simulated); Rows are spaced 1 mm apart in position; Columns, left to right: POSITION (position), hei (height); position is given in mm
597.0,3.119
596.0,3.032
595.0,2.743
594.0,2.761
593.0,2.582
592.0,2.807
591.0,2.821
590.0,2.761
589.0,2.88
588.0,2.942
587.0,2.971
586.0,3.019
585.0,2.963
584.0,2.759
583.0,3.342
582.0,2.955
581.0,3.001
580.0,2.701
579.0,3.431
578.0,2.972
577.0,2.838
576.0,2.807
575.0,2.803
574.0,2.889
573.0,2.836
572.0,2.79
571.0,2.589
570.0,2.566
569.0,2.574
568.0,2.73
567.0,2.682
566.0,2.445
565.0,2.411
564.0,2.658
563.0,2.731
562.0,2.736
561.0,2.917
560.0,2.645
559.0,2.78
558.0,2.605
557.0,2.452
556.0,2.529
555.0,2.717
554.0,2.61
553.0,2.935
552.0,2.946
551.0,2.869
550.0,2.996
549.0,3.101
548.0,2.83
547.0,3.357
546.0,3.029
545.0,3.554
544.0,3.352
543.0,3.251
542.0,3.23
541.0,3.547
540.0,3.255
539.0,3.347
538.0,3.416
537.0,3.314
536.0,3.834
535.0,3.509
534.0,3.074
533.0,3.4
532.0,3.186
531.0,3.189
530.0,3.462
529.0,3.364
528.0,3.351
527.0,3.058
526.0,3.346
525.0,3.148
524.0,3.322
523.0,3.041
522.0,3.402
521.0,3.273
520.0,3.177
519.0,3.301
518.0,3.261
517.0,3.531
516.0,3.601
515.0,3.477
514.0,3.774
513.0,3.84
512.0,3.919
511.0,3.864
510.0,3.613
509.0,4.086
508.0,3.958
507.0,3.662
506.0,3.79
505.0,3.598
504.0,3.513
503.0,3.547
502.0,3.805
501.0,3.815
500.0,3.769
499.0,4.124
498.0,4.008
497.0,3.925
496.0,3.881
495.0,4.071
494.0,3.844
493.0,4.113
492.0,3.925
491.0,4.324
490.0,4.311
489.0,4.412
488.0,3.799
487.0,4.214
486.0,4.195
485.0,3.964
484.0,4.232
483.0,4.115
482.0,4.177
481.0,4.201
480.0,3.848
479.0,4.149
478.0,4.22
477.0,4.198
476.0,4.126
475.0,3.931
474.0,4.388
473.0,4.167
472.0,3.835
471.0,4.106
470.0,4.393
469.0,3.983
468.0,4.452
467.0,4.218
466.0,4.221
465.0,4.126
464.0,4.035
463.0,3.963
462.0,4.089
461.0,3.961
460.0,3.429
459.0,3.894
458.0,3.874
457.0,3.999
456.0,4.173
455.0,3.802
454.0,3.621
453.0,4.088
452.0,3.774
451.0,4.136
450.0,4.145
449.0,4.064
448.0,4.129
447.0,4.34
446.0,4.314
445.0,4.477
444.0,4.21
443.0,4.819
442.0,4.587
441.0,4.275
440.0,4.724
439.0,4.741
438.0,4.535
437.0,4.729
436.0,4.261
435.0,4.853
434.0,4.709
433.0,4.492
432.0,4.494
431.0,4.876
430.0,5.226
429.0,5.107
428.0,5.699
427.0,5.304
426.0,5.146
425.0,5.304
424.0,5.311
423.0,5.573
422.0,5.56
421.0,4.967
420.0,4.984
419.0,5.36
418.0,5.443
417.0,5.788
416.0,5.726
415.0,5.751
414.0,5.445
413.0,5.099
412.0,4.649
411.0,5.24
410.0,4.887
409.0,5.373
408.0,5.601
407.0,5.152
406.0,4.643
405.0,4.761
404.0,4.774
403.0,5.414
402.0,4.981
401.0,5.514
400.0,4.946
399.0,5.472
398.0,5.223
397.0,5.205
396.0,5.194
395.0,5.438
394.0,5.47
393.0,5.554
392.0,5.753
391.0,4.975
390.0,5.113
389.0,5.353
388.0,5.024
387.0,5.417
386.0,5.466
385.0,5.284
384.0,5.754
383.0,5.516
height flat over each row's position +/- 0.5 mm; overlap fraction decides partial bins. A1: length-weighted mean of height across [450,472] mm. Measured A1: 4.01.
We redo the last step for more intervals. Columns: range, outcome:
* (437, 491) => 4.16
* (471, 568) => 3.5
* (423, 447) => 4.8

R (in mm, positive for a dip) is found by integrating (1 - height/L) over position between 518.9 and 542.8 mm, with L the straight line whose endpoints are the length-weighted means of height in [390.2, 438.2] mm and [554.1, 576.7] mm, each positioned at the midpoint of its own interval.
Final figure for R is -0.54 mm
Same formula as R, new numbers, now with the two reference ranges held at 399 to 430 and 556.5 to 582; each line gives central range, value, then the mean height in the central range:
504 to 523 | 0.3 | 3.6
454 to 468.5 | 1.6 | 4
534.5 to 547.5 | -0.7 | 3.38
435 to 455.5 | 2.0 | 4.3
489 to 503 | -0.2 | 3.99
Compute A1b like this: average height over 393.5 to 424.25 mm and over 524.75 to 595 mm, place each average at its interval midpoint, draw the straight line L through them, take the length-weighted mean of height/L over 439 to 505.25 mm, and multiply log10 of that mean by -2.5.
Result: 0.05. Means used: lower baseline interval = 5.26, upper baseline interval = 2.97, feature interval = 4.09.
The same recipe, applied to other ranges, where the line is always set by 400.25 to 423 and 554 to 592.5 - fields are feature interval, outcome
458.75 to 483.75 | 0.06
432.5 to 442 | 0.06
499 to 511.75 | 0.01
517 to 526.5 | 0.10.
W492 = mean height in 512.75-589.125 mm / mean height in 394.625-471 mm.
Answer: 0.65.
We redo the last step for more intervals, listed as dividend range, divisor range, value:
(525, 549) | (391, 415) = 0.63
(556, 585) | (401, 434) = 0.53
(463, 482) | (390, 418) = 0.79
